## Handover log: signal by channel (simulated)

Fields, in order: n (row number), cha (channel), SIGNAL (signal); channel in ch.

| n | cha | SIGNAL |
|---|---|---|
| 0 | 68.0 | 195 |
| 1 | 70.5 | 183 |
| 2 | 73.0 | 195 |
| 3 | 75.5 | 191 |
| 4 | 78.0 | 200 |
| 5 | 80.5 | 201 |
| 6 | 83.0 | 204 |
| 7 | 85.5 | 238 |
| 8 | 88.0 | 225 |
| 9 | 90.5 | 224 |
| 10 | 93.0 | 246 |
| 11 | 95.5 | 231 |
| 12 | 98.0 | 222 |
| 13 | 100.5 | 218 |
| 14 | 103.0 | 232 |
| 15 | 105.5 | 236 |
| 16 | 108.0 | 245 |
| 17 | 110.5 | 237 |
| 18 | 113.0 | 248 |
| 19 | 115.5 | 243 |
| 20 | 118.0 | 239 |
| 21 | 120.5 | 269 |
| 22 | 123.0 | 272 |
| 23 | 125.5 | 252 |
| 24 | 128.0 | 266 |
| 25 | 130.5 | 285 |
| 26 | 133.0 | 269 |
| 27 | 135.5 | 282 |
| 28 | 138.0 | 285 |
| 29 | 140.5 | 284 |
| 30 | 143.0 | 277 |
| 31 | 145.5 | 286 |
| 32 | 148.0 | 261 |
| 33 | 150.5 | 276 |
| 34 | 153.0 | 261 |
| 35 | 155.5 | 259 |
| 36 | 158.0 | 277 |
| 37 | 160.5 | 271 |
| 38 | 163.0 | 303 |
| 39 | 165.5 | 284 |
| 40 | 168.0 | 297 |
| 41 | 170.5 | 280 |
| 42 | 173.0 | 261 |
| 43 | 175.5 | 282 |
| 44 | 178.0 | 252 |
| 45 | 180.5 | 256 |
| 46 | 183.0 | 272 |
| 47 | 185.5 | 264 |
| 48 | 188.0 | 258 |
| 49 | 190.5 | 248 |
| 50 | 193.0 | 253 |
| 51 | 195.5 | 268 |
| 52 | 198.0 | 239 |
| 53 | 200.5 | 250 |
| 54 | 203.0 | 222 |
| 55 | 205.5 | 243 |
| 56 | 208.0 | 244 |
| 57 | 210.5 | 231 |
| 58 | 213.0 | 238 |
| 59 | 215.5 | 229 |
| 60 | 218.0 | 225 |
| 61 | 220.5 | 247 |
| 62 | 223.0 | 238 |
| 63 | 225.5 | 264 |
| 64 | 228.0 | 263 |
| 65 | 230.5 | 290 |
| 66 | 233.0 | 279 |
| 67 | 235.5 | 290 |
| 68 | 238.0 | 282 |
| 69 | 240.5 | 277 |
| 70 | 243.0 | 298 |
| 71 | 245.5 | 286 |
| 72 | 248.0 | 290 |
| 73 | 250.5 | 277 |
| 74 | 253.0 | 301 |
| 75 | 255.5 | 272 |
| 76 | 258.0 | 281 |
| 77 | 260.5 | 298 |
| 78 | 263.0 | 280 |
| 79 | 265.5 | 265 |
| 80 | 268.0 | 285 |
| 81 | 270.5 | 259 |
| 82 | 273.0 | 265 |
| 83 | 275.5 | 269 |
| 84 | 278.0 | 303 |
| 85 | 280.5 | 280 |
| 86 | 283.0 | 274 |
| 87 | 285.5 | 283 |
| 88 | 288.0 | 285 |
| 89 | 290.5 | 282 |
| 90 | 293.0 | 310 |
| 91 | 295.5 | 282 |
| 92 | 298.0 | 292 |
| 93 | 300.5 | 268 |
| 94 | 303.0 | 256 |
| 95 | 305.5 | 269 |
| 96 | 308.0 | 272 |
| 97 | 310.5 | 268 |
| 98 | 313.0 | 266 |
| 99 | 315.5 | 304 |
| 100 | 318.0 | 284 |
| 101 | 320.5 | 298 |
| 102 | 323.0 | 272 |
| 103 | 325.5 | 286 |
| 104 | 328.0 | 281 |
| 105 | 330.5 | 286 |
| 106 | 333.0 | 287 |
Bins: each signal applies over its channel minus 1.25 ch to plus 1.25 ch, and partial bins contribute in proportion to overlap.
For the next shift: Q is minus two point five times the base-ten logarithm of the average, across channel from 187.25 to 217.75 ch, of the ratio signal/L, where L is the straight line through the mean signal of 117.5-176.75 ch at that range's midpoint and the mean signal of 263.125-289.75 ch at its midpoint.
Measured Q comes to 0.138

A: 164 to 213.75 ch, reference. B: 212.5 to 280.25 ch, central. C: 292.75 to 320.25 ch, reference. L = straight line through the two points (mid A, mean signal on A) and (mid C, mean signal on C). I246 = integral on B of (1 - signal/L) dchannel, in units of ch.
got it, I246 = -1.20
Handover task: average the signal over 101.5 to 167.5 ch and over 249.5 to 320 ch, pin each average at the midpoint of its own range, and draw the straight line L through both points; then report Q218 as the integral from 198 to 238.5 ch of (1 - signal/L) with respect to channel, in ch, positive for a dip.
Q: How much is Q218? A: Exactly 3.3 ch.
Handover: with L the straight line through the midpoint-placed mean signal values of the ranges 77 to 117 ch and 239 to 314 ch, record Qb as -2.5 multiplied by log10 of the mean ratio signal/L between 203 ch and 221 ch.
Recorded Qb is 0.11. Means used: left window 228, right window 280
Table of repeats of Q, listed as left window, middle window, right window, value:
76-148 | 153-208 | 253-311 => -0.02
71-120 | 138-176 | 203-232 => -0.18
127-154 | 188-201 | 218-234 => 0.06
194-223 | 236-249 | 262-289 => -0.11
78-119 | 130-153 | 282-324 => -0.16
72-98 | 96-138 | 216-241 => -0.11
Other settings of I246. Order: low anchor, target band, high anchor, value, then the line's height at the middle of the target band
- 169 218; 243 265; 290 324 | -1.55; 267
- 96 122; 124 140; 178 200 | -1.94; 244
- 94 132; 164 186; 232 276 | -0.93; 262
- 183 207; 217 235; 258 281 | 0.17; 262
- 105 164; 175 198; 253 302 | 1.02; 272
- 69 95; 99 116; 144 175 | -0.28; 233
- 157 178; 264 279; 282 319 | 0.31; 280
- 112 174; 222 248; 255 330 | -0.10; 277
